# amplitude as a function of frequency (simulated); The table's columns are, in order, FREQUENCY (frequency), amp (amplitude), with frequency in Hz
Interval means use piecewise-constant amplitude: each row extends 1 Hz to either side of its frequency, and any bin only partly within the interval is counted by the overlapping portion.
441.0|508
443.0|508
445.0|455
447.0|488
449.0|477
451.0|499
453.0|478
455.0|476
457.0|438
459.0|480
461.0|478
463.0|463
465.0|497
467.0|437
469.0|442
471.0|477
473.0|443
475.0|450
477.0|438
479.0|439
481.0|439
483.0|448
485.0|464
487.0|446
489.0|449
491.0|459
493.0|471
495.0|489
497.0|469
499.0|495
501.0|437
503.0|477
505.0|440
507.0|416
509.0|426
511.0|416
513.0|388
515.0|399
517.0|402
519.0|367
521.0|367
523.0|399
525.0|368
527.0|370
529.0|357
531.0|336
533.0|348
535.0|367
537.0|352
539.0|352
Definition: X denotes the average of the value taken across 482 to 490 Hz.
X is 452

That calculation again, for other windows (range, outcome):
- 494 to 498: 479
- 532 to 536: 358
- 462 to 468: 466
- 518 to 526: 375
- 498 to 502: 466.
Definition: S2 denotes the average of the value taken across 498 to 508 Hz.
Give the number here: 453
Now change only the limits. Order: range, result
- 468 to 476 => 453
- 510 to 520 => 394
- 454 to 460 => 465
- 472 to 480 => 442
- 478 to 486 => 448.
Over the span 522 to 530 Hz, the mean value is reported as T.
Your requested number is 374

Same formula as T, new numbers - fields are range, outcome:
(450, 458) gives 473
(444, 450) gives 473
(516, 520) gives 384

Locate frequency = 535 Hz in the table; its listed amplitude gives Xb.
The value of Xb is 367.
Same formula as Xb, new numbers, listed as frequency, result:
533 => 348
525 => 368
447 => 488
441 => 508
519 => 367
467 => 437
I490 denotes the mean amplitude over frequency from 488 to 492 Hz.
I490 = 454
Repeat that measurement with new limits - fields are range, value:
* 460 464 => 470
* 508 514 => 410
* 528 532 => 346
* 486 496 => 463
